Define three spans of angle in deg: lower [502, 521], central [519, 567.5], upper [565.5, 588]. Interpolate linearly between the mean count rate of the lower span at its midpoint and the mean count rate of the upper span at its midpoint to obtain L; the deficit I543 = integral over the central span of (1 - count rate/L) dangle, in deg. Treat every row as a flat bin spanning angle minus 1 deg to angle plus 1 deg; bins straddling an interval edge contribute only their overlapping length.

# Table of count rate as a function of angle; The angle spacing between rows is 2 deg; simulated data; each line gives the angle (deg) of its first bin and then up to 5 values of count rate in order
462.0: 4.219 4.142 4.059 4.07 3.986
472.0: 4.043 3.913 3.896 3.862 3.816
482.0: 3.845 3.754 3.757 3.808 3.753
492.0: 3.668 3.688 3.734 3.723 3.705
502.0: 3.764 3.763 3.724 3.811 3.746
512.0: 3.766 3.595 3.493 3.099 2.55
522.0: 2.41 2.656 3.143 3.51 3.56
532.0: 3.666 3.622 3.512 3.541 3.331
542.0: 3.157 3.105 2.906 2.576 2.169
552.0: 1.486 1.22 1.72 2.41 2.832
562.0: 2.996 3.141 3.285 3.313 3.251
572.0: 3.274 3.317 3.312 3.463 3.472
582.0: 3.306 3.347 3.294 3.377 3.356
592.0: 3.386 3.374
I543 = 8.08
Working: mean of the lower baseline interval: 3.52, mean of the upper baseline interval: 3.33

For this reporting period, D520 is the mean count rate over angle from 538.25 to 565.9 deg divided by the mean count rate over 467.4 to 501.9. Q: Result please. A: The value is 0.68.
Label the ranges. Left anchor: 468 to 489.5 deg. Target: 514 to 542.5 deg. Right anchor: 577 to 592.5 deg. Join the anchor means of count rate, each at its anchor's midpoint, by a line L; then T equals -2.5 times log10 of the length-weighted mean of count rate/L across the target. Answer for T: 0.124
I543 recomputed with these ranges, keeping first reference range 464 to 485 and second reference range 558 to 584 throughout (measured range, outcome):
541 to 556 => 4.7 deg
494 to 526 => 2.1 deg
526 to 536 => -0.1 deg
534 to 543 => 0.1 deg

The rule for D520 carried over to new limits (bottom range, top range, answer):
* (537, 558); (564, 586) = 1.32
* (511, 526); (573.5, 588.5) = 1.09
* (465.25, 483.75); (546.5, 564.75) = 0.58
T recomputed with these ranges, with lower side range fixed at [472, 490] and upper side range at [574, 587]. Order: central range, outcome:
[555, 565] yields 0.30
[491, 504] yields 0.01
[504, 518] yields 0.01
